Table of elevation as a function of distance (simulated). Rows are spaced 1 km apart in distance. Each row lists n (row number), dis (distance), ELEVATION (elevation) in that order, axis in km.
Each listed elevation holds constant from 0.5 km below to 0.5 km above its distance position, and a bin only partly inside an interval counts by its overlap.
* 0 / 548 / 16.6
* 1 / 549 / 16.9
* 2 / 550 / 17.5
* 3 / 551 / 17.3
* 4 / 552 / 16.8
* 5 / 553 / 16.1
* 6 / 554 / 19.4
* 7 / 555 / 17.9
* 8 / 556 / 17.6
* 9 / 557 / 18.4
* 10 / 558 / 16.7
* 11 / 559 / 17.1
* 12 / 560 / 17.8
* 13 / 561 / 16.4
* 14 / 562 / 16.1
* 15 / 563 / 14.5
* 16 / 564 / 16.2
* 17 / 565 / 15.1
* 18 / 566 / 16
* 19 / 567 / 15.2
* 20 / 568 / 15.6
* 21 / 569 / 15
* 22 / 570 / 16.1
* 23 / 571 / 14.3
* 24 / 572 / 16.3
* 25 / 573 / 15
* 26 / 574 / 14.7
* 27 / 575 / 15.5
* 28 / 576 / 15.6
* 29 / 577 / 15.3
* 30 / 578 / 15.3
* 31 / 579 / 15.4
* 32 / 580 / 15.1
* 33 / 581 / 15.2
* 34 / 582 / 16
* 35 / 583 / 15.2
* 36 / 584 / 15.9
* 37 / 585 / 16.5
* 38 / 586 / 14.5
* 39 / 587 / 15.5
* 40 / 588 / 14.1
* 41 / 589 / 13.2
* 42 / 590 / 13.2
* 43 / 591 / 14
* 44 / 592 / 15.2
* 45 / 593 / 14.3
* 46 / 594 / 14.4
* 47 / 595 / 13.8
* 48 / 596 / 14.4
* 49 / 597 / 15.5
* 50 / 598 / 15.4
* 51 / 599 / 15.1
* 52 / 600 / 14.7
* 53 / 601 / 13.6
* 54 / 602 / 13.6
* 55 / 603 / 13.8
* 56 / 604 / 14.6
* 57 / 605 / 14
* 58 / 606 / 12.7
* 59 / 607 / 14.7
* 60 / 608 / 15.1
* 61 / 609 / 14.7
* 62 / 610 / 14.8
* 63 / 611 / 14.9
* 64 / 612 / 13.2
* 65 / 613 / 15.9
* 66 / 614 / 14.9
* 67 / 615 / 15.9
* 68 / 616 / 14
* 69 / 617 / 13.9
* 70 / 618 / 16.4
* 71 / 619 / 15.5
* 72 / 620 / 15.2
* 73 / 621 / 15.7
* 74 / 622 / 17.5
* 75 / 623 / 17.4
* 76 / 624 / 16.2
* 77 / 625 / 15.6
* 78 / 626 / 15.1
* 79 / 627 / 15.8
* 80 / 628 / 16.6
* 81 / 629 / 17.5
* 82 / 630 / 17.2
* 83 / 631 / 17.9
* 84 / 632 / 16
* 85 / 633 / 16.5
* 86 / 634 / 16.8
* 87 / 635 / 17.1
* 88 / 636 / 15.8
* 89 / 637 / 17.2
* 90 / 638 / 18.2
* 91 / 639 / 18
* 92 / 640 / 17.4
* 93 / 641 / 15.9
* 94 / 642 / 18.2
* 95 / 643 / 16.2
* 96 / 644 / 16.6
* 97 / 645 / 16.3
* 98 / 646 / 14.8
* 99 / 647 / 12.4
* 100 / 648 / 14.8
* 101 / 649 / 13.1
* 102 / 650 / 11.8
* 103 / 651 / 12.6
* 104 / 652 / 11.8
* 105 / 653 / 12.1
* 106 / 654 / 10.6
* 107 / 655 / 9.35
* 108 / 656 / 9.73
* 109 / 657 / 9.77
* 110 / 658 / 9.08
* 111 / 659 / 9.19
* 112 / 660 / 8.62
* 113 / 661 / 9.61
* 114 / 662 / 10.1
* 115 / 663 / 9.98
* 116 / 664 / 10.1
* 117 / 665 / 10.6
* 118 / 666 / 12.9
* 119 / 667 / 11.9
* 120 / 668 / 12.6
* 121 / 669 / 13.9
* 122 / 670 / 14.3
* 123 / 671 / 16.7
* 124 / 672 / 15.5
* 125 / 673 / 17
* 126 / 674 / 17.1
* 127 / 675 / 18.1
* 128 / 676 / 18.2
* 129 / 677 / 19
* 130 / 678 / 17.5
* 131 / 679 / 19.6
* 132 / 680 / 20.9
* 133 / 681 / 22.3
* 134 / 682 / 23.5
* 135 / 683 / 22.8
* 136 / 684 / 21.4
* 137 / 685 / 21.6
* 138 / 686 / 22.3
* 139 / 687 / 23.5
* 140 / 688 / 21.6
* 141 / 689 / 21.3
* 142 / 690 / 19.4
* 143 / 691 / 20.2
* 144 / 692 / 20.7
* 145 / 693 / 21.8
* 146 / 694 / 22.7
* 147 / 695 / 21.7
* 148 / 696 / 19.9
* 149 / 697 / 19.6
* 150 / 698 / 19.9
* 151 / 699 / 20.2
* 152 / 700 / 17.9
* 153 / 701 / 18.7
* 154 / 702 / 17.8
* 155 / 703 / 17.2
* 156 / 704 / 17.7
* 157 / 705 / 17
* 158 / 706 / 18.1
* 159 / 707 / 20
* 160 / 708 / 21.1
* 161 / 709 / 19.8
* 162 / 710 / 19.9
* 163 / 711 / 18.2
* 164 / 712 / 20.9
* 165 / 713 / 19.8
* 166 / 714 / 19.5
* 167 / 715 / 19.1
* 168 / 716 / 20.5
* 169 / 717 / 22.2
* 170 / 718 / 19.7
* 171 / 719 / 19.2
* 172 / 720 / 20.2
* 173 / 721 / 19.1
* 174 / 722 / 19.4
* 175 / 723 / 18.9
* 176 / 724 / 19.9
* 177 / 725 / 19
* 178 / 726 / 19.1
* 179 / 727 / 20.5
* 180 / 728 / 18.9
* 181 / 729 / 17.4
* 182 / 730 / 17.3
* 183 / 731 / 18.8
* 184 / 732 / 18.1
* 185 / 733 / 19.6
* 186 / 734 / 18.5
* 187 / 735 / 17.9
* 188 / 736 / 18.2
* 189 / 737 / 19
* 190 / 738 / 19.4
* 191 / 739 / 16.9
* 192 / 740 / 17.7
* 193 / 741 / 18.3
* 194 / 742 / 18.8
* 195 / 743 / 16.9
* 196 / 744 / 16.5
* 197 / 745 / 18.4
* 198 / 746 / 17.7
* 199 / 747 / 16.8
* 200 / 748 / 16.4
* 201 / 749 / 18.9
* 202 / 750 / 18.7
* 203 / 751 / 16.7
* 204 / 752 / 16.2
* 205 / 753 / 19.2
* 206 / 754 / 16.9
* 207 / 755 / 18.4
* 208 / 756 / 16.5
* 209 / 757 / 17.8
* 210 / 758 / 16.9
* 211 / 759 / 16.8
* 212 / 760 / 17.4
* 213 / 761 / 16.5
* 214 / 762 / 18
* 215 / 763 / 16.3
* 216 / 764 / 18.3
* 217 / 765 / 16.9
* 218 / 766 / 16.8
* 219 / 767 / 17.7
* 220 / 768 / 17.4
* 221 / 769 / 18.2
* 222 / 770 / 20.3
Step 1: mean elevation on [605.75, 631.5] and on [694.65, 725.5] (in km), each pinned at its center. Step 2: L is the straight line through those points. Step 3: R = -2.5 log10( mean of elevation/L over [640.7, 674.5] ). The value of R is 0.32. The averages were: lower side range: 15.6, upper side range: 19.4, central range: 12.8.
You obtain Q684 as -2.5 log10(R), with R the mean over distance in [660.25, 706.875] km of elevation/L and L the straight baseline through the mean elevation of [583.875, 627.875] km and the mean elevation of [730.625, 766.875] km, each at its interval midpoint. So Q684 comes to -0.09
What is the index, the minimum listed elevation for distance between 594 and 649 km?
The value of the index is 12.4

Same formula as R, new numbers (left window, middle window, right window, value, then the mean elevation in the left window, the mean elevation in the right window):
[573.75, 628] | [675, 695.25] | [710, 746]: -0.194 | 15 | 18.9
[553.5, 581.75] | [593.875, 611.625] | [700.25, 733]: 0.163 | 16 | 19.2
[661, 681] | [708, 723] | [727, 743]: -0.145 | 15.1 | 18.3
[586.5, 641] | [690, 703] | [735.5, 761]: -0.189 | 15.4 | 17.6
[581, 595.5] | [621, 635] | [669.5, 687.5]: 0.014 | 14.7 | 19.5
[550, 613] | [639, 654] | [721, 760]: 0.133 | 15.3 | 18.1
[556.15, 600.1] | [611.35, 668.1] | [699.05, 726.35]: 0.197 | 15.4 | 19.3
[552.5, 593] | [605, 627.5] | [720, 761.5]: 0.076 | 15.7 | 18.1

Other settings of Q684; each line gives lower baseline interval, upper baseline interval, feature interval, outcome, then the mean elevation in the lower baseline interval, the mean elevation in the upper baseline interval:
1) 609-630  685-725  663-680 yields 0.192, 15.6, 19.9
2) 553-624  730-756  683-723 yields -0.164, 15.3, 17.9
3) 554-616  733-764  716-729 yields -0.138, 15.2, 17.7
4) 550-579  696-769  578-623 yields 0.127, 16.2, 18.4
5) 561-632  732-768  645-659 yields 0.339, 15.2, 17.7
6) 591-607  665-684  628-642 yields -0.085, 14.3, 17.4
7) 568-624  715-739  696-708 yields -0.023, 15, 19.1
